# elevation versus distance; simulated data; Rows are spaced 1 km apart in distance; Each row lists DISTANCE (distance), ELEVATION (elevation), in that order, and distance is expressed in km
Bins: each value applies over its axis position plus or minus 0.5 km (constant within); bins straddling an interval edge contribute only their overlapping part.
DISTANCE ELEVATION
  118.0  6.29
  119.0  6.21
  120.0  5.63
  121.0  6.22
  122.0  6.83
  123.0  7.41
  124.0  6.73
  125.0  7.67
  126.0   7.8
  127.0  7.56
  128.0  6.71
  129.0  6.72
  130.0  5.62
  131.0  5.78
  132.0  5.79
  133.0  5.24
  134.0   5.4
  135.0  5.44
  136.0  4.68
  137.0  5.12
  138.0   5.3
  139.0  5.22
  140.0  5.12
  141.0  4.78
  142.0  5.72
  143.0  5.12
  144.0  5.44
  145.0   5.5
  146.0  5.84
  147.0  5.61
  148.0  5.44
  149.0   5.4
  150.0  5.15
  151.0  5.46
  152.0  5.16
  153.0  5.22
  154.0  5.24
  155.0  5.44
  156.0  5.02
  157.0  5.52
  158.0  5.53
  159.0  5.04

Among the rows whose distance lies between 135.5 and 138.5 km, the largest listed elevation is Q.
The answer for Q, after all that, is 5.3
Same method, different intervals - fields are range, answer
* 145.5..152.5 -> 5.84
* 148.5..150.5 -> 5.4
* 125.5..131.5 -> 7.8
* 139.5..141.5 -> 5.12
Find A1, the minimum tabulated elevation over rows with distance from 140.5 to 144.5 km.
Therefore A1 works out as 4.78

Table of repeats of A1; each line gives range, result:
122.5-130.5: 5.62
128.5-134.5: 5.24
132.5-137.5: 4.68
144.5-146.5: 5.5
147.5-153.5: 5.15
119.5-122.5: 5.63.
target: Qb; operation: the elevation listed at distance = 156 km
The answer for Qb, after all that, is 5.02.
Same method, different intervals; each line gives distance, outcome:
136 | 4.68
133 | 5.24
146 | 5.84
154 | 5.24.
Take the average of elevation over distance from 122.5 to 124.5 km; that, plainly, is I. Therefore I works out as 7.07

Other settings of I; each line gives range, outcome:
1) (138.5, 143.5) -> 5.19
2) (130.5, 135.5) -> 5.53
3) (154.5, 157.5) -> 5.33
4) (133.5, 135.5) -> 5.42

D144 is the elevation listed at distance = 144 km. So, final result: 5.44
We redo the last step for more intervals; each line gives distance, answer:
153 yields 5.22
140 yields 5.12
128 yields 6.71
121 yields 6.22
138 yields 5.3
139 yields 5.22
